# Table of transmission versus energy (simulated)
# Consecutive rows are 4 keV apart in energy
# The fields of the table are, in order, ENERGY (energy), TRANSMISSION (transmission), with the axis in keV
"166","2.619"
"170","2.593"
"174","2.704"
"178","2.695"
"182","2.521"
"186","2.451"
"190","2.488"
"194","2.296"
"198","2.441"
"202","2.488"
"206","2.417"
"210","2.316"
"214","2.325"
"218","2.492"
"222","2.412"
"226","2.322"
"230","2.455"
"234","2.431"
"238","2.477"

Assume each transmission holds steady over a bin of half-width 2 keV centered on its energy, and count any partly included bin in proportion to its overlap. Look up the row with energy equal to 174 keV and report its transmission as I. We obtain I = 2.704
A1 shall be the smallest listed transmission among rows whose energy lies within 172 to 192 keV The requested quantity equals 2.451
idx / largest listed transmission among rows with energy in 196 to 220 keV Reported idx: 2.492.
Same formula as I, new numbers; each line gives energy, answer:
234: 2.431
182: 2.521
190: 2.488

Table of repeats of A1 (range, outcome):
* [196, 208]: 2.417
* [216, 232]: 2.322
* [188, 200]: 2.296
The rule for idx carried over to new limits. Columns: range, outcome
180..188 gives 2.521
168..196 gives 2.704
